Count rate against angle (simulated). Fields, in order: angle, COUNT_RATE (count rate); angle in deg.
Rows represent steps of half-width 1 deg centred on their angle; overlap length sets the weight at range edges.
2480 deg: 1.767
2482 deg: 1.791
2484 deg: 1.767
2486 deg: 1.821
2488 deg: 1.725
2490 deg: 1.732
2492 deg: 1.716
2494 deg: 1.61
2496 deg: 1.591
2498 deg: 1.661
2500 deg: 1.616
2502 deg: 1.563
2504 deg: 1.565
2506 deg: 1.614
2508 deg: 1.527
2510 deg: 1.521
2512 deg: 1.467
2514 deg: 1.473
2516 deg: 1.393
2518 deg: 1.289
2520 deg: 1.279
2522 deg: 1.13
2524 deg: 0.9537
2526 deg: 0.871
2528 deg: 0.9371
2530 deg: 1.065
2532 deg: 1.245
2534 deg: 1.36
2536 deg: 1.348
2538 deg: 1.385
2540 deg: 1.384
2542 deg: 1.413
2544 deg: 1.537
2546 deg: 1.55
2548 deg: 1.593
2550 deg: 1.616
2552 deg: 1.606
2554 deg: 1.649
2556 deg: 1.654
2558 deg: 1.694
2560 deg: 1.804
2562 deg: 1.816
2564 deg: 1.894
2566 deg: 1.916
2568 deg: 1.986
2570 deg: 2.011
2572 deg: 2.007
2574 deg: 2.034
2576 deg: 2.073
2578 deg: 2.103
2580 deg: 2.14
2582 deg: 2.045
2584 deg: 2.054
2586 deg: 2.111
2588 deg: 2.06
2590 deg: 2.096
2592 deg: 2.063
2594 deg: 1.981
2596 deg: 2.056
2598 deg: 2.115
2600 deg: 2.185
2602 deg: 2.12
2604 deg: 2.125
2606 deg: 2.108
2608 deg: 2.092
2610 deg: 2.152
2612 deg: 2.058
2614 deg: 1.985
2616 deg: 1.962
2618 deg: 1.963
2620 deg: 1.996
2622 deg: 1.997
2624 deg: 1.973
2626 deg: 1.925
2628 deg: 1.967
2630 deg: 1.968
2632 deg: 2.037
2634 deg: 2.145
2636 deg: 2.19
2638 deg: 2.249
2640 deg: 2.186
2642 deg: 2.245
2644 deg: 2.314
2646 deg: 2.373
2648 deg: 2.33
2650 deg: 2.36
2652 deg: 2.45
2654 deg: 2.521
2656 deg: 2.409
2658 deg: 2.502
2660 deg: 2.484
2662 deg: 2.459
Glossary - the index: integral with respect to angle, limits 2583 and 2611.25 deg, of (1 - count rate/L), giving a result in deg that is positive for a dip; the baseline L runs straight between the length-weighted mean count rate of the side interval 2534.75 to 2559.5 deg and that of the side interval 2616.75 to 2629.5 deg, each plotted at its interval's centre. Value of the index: -4.2 deg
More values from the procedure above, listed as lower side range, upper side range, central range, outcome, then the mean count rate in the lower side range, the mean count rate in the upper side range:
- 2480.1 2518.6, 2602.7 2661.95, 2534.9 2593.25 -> 2.4 deg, 1.61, 2.18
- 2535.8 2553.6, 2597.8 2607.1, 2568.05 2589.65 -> -2.2 deg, 1.5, 2.13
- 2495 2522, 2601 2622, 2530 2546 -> 2.7 deg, 1.49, 2.05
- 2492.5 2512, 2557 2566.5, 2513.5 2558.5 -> 9.4 deg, 1.58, 1.82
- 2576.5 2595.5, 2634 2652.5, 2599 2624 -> 1.3 deg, 2.07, 2.29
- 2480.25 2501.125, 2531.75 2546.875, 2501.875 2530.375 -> 4.6 deg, 1.7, 1.41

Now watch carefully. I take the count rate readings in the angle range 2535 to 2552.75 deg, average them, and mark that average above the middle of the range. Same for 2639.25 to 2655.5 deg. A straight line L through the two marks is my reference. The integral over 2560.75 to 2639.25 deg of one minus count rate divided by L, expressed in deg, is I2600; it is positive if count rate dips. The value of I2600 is -4.2 deg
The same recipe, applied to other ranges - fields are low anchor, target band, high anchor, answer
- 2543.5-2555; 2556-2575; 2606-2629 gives -2.23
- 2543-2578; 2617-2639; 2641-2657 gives 1.99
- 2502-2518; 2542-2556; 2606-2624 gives 0.92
